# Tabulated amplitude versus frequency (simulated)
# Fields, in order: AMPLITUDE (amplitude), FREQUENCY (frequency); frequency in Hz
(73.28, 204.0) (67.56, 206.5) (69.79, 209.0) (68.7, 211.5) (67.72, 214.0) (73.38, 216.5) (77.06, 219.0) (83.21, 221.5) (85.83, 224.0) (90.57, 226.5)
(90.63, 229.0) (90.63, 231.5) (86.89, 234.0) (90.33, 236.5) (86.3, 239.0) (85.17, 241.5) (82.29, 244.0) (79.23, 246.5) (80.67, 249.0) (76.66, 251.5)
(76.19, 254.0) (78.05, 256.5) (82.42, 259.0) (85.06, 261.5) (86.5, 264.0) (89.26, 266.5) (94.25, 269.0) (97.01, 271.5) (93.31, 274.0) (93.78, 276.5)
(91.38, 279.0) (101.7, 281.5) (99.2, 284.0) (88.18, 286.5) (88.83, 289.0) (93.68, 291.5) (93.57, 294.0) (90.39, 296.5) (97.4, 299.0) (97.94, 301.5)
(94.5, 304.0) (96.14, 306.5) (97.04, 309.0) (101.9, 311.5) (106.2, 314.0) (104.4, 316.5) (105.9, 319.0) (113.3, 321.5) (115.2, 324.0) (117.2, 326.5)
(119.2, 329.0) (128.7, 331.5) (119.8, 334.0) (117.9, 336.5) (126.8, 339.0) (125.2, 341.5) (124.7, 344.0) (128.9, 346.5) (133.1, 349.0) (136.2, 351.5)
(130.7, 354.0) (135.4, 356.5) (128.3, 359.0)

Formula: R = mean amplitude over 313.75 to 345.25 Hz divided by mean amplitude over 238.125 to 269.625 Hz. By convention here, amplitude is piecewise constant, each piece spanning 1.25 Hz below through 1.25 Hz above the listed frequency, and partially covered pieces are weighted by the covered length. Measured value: 1.42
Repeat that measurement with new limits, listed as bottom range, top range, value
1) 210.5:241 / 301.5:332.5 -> 1.30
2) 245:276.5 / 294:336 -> 1.25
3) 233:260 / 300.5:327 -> 1.27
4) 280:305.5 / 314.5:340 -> 1.23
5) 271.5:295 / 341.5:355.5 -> 1.39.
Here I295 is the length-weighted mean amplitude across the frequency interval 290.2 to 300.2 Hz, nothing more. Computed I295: 93.7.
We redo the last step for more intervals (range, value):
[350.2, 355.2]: 133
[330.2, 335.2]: 124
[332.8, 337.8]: 119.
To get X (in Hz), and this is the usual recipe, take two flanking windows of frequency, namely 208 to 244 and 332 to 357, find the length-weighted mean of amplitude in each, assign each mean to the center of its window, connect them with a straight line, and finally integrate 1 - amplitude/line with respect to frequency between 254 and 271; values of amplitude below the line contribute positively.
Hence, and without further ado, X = 1.8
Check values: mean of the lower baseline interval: 82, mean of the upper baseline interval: 128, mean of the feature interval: 85.7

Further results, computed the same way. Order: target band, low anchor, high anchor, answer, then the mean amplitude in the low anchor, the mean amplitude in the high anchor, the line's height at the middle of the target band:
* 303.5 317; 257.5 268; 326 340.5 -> 1.23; 85.8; 122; 110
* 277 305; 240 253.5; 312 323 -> 0.85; 80.6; 107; 97.3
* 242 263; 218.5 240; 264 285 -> 2.44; 87.2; 94.4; 90.9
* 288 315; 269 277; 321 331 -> 2.73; 94.7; 117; 107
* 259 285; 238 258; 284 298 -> -1.71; 80.5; 91.8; 86.8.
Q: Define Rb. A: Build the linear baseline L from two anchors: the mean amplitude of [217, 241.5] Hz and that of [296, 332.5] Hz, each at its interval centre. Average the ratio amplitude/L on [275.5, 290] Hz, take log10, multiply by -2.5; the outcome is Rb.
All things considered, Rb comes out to 0.05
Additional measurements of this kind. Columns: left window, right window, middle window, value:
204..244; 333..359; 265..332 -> 0.10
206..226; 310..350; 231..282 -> 0.04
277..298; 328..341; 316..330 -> 0.03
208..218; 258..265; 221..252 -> -0.11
